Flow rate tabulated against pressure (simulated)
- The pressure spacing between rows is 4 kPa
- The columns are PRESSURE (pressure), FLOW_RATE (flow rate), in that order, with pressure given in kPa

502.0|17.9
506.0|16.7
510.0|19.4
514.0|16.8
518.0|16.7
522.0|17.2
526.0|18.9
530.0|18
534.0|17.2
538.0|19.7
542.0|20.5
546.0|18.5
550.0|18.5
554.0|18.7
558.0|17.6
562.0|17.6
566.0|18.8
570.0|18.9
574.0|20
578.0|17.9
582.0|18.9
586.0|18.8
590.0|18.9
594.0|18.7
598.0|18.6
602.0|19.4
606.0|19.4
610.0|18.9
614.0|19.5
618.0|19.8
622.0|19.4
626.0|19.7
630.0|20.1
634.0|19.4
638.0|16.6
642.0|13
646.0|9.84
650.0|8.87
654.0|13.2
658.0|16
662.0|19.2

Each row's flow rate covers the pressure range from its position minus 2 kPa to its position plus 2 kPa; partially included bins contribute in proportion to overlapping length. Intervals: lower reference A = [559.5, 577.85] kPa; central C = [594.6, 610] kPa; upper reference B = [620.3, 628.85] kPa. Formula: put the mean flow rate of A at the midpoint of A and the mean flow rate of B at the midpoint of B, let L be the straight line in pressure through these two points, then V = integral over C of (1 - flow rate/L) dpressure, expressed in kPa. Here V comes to 0.1 kPa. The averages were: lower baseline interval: 18.7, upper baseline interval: 19.6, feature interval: 19.1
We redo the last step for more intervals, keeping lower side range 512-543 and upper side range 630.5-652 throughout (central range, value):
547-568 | -1.57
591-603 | -2.53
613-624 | -3.53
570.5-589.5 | -3.20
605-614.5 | -2.57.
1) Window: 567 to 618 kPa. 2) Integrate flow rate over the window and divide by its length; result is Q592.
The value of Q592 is 19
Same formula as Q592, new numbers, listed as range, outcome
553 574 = 18.5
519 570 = 18.4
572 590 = 18.9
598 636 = 19.5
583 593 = 18.8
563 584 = 18.8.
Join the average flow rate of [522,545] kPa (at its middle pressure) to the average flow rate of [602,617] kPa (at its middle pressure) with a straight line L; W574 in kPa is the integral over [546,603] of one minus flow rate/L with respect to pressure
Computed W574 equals 1.17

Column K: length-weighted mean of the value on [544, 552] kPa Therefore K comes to 18.5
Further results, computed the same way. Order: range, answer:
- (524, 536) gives 18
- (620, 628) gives 19.5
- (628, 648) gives 15.8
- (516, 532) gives 17.7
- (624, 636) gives 19.7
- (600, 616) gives 19.3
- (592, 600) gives 18.6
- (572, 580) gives 18.9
